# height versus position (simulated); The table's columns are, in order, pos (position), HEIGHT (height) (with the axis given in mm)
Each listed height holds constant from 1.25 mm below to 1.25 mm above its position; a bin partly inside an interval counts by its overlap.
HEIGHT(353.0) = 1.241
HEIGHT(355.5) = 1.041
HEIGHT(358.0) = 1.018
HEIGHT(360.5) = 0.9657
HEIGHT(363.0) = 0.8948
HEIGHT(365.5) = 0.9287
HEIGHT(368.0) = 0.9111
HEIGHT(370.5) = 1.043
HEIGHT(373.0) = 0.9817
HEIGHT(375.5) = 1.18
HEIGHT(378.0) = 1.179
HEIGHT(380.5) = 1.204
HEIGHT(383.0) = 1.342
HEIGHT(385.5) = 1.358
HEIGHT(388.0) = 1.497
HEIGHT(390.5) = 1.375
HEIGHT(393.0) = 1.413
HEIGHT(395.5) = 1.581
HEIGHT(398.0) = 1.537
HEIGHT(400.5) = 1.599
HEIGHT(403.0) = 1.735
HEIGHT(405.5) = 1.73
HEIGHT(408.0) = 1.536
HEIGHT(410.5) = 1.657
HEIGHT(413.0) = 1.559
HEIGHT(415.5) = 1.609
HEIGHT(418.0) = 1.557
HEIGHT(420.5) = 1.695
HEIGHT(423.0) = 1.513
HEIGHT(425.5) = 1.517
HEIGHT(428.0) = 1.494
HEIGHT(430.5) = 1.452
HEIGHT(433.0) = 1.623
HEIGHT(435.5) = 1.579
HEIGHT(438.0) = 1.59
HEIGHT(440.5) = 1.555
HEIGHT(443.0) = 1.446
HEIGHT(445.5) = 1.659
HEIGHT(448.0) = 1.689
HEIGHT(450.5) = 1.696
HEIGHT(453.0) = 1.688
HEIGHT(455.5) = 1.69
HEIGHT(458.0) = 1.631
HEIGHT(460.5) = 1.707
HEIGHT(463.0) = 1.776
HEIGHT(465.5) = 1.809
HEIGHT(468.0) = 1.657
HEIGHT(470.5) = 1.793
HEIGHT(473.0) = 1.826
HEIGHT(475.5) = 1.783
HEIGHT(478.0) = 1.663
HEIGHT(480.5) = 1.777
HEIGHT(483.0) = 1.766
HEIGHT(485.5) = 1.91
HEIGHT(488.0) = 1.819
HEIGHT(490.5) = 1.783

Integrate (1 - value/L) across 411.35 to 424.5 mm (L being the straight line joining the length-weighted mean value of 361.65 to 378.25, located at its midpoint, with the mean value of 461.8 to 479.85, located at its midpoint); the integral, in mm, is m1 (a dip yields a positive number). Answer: -2.2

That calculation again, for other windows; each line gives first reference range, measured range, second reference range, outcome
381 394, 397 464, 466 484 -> -2.1 mm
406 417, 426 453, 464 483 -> 1.5 mm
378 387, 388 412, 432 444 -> -3.4 mm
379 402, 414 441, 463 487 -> 0.4 mm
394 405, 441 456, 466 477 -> 0.7 mm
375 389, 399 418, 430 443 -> -2.7 mm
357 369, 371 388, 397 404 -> 0.3 mm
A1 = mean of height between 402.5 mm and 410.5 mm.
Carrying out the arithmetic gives 1.66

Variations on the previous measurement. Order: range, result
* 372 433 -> 1.48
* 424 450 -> 1.56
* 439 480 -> 1.69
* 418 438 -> 1.56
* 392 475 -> 1.63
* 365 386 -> 1.12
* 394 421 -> 1.61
